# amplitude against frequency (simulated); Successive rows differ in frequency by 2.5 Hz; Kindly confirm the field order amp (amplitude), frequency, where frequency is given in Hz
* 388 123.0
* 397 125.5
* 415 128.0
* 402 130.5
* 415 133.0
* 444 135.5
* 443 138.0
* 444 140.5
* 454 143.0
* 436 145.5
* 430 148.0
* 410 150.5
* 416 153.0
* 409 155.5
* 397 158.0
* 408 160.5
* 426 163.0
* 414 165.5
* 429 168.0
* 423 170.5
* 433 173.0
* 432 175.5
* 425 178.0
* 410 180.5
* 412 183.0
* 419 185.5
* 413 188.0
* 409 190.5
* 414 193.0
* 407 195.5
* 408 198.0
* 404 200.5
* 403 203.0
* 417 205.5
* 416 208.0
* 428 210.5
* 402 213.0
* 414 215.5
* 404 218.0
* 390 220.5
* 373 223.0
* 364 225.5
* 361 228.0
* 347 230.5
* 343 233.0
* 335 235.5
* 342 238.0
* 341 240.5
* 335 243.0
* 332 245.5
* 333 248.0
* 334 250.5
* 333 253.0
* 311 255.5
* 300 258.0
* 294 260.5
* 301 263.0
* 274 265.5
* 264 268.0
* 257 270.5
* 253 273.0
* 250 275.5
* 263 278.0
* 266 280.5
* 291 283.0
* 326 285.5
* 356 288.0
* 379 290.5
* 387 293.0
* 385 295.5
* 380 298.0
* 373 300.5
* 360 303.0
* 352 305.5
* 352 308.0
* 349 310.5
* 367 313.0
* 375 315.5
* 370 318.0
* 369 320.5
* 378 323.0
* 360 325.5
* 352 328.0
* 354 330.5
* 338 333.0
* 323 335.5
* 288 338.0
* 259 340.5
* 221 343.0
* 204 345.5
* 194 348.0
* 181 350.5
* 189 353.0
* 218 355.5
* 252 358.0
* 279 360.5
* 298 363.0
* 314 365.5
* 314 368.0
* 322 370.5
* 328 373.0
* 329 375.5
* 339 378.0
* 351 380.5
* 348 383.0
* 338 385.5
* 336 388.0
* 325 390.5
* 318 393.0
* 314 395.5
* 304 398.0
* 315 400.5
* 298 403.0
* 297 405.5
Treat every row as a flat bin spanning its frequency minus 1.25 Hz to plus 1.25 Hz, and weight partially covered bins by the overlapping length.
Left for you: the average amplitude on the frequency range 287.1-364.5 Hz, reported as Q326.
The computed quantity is 317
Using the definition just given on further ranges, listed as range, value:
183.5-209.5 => 411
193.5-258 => 370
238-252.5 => 336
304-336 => 358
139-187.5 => 422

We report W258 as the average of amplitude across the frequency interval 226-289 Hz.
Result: 310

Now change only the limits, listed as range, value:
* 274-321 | 344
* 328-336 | 342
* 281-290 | 324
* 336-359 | 226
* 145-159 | 416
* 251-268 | 301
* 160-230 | 409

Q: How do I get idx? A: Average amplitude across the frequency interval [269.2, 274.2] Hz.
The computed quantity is 255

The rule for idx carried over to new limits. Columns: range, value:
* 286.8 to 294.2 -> 374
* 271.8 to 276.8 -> 252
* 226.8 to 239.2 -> 346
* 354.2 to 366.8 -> 272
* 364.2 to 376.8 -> 321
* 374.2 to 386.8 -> 341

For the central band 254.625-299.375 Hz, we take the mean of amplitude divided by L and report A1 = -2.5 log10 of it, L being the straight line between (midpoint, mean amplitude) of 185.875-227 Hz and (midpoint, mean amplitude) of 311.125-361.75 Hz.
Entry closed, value 0.118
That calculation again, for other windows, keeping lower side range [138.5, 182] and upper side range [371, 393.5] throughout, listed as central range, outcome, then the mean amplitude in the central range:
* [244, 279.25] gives 0.29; 293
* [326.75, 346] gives 0.19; 296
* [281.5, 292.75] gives 0.10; 341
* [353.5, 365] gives 0.30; 260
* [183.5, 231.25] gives 0.01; 400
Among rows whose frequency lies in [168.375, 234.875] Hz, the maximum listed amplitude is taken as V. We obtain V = 433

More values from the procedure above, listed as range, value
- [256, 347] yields 387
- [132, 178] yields 454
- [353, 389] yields 351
